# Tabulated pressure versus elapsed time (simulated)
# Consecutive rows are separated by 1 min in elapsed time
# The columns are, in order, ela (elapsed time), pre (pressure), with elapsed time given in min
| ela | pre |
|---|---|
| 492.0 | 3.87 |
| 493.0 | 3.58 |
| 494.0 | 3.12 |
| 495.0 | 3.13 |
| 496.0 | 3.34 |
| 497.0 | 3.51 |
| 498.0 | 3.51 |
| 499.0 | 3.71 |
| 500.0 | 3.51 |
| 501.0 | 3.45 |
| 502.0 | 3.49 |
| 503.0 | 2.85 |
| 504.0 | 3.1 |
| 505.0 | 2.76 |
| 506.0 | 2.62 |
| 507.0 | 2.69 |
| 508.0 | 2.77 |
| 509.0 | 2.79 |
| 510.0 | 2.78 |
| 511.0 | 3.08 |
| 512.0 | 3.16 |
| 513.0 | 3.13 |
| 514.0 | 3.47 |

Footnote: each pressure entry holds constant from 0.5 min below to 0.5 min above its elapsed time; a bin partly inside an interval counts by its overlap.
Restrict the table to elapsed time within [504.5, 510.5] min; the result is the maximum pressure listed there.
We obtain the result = 2.79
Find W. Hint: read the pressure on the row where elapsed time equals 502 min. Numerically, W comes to 3.49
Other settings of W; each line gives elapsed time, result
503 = 2.85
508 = 2.77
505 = 2.76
